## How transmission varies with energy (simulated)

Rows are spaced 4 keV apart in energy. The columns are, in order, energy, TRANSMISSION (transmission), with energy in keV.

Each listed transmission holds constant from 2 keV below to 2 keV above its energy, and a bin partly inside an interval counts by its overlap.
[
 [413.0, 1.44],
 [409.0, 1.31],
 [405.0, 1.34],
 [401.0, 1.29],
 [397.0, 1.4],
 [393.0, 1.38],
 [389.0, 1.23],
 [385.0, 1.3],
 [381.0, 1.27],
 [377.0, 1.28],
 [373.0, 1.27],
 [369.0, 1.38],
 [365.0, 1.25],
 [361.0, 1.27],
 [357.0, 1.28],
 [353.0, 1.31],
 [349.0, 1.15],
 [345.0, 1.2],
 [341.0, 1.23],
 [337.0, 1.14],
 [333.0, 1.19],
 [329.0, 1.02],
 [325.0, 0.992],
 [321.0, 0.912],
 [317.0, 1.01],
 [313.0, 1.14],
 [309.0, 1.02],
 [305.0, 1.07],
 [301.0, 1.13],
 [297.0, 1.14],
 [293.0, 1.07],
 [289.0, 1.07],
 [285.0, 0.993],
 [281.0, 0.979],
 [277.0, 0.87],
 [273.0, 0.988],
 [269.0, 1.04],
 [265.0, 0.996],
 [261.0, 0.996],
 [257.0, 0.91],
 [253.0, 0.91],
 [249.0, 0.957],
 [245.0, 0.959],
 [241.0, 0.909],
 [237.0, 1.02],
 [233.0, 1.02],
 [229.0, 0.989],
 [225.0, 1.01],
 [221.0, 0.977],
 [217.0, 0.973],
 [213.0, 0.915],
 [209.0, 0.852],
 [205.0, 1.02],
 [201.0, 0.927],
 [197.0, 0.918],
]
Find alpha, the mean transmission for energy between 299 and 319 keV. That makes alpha 1.07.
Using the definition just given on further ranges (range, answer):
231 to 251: 0.973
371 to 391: 1.27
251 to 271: 0.97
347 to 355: 1.23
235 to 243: 0.965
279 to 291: 1.01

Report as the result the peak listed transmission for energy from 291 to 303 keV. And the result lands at 1.14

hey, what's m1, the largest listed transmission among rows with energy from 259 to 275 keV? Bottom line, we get 1.04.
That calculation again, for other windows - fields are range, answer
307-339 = 1.19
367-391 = 1.38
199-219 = 1.02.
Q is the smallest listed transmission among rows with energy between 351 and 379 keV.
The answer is 1.25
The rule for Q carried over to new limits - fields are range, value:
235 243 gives 0.909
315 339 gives 0.912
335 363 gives 1.14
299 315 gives 1.02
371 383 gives 1.27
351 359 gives 1.28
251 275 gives 0.91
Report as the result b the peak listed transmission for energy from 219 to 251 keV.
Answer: 1.02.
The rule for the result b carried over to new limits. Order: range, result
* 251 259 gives 0.91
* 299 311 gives 1.13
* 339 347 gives 1.23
